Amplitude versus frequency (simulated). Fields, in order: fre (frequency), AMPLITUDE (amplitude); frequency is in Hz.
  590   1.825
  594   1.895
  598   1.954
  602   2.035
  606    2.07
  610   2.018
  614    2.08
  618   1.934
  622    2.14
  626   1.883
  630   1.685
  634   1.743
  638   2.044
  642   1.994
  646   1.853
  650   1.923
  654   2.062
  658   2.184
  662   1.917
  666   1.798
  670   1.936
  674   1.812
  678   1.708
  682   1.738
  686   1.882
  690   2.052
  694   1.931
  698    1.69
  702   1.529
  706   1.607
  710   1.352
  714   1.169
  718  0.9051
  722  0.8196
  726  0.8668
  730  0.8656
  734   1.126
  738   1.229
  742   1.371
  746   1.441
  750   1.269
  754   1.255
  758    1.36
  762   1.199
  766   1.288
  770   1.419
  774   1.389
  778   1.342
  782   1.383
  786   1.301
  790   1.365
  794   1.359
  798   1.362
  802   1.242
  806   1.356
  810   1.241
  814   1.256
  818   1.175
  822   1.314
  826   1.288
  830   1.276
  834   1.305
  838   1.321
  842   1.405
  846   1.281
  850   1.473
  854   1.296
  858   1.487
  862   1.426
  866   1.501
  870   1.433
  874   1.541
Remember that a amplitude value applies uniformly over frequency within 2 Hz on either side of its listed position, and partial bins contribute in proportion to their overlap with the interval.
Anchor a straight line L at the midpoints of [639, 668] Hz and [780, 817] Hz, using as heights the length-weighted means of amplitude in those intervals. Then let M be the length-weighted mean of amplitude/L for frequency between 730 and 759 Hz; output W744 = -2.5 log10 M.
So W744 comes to 0.23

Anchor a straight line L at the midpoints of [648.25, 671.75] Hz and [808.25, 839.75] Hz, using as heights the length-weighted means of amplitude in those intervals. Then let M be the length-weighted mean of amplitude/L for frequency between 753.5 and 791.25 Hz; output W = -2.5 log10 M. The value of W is 0.12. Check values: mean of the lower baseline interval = 1.97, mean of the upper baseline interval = 1.27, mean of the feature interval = 1.33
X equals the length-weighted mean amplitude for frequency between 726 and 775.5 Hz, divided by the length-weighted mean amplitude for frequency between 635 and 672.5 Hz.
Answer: 0.6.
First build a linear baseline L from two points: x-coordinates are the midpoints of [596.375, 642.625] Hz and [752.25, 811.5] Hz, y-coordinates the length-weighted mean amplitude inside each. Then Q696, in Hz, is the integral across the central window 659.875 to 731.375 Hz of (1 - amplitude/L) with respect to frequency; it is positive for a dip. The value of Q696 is 6.0 Hz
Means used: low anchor 1.96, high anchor 1.33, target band 1.54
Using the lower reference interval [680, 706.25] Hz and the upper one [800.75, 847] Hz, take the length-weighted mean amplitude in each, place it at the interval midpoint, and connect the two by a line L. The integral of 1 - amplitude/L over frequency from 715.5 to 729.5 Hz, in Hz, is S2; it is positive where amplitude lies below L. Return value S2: 6.7 Hz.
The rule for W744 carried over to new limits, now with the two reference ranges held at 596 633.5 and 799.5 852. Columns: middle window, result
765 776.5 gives 0.08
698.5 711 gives 0.10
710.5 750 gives 0.40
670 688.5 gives -0.03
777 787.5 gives 0.08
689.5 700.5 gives -0.08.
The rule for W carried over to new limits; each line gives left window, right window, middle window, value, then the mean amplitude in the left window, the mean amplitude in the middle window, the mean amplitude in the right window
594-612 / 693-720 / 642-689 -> -0.15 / 2.01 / 1.9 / 1.44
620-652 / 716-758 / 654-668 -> -0.15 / 1.91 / 1.98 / 1.13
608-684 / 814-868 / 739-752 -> 0.20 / 1.92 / 1.35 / 1.35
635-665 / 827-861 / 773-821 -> 0.15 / 1.98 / 1.31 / 1.36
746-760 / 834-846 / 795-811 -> 0.02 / 1.32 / 1.31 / 1.34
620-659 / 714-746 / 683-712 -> -0.24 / 1.95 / 1.72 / 1.06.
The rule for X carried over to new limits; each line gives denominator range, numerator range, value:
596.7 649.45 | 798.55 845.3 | 0.66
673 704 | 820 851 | 0.74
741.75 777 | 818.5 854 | 1.00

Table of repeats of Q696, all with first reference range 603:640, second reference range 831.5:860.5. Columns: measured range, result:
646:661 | -1.18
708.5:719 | 3.43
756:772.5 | 2.74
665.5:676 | -0.16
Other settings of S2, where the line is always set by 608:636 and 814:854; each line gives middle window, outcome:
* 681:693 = -1.2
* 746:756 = 1.6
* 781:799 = 1.1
